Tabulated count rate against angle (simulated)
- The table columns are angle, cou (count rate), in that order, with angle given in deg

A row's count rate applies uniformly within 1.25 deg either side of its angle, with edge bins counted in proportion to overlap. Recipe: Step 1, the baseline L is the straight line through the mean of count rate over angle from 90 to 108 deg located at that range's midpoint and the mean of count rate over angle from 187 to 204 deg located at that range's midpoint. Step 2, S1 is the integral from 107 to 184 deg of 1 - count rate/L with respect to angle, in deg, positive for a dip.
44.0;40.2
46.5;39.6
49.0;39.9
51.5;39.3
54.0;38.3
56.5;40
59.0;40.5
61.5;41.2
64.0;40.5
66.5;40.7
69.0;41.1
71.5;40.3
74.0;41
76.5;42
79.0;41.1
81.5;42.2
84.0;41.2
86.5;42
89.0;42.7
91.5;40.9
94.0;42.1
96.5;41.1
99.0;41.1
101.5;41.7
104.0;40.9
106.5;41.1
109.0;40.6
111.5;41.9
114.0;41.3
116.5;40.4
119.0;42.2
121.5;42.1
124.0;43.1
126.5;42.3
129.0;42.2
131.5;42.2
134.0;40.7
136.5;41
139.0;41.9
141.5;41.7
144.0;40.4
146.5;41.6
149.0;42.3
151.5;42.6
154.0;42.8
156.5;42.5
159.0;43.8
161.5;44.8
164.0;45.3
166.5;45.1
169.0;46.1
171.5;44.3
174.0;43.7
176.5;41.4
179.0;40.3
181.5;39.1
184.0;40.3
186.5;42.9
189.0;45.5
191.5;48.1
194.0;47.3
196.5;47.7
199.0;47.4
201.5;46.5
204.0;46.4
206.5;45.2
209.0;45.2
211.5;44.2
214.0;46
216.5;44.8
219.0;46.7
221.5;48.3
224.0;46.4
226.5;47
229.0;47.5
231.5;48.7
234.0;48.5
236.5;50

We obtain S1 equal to 2.9 deg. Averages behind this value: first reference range 41.3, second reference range 46.8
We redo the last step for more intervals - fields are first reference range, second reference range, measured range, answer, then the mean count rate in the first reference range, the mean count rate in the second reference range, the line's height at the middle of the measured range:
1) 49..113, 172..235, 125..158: 0.98 deg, 41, 45.4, 43.2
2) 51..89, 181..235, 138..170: 0.62 deg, 40.9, 46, 44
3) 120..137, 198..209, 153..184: 0.75 deg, 42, 46.2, 44.2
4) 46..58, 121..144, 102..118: 0.03 deg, 39.4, 41.8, 41.2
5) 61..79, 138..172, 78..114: 0.16 deg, 41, 43.2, 41.7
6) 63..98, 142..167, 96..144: 0.81 deg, 41.4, 43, 42.2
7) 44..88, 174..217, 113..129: 0.14 deg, 40.6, 44.6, 42.3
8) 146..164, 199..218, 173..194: 0.73 deg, 43.1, 45.6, 44.5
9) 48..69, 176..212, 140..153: 0.38 deg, 40.1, 44.6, 43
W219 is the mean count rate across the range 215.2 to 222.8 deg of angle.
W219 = 46.6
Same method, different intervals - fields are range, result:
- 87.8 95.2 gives 41.9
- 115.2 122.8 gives 41.6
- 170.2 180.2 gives 42.5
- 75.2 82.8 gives 41.8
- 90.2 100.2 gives 41.3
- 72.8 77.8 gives 41.5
